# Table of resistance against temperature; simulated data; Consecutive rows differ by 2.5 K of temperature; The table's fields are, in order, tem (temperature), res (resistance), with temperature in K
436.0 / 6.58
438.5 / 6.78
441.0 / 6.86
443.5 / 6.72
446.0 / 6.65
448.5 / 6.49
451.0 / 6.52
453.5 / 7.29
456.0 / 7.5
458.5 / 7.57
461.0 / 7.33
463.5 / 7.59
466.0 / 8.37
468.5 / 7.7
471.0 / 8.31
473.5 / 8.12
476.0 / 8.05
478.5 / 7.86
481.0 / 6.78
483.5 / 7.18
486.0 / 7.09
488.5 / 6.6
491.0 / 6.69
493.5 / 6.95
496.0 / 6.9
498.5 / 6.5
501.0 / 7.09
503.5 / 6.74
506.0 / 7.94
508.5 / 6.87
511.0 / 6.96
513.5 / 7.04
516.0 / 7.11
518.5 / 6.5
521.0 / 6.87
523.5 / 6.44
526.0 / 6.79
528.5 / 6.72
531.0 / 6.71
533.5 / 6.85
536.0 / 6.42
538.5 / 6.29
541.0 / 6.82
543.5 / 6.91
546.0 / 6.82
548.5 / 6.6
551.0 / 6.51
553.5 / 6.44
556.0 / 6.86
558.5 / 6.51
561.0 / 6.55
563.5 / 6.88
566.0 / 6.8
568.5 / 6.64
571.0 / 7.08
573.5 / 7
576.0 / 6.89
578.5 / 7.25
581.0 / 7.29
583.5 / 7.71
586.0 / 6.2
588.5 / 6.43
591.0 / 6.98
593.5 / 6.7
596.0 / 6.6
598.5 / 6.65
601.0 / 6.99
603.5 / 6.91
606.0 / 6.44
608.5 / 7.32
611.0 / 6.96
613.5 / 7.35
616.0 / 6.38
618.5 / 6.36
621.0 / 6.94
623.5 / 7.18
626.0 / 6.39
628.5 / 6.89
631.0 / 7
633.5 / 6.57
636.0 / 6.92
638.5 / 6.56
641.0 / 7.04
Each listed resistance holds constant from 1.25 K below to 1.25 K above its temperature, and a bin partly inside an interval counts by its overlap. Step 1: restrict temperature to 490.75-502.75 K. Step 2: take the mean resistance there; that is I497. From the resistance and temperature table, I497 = 6.83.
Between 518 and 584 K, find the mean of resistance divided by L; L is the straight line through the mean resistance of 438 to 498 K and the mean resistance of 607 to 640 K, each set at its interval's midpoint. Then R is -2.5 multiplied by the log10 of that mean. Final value 0.039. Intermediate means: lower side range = 7.24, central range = 6.78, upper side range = 6.83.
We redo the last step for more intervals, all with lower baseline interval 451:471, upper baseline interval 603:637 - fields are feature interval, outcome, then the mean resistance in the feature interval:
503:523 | 0.05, 6.99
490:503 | 0.09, 6.82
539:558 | 0.08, 6.68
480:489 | 0.08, 6.94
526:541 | 0.10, 6.63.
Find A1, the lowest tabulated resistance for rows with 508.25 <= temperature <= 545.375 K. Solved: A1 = 6.29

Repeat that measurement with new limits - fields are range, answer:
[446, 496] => 6.49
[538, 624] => 6.2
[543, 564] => 6.44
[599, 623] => 6.36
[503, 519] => 6.5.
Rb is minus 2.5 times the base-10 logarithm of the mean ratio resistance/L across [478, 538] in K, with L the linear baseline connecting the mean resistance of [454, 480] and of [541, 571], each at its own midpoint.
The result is 0.06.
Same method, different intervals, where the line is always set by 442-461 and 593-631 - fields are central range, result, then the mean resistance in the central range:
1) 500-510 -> -0.035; 7.16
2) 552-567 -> 0.032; 6.67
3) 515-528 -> 0.028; 6.73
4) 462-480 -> -0.147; 7.97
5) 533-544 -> 0.042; 6.63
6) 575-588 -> -0.030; 7.03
